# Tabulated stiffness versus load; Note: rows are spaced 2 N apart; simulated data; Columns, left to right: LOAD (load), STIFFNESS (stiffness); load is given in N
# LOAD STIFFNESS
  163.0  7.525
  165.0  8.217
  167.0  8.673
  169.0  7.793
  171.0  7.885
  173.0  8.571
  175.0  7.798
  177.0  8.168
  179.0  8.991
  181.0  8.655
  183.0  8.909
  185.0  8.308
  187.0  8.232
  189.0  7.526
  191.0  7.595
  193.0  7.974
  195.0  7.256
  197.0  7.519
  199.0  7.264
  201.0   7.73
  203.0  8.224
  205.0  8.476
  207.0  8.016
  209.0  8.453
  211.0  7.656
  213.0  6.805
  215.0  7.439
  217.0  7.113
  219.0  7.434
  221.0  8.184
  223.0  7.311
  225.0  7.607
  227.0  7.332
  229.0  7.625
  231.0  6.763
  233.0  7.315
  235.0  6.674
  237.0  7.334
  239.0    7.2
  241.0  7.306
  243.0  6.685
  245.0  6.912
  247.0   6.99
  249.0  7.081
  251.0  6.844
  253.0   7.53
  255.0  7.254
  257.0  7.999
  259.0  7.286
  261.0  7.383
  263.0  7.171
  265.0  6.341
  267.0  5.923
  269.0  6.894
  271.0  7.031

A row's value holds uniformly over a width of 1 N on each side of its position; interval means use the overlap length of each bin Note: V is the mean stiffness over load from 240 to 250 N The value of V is 6.99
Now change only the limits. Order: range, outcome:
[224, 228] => 7.47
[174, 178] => 7.98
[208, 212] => 8.05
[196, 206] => 7.84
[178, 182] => 8.82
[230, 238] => 7.02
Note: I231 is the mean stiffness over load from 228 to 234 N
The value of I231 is 7.23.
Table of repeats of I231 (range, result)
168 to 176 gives 8.01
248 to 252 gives 6.96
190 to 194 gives 7.78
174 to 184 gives 8.5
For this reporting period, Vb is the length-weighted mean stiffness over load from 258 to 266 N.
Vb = 7.05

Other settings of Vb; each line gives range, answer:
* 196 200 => 7.39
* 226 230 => 7.48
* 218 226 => 7.63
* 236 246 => 7.09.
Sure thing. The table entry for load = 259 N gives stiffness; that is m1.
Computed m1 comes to 7.286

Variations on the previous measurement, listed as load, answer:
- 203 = 8.224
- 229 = 7.625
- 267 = 5.923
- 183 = 8.909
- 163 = 7.525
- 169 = 7.793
